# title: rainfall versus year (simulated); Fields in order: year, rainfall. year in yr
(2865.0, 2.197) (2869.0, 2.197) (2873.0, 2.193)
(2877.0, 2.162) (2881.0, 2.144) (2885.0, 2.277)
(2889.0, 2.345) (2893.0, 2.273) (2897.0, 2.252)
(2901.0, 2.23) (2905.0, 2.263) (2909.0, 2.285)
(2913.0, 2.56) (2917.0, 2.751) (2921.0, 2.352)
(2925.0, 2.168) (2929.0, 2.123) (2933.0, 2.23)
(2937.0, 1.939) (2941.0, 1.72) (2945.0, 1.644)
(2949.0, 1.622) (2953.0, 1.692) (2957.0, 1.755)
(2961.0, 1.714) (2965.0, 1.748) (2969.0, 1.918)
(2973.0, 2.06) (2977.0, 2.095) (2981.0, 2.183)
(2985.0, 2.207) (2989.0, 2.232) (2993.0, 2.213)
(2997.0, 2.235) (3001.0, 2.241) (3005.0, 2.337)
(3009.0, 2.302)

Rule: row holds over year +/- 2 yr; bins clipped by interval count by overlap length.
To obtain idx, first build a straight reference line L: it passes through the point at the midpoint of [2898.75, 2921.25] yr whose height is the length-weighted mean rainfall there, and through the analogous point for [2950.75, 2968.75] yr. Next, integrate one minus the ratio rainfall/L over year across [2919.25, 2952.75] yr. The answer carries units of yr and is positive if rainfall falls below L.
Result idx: 1.8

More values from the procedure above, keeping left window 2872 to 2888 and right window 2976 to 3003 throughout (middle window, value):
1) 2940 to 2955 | 3.66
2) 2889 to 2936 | -2.27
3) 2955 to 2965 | 2.12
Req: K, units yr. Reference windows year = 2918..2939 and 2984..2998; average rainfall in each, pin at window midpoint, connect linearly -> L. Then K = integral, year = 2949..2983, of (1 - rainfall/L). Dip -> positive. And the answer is 5.1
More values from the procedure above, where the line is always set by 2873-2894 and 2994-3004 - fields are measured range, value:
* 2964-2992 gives 2.0 yr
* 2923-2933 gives 0.3 yr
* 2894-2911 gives -0.2 yr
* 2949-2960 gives 2.6 yr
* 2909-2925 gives -1.7 yr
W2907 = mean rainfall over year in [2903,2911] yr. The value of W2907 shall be 2.27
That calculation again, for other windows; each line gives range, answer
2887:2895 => 2.31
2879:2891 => 2.26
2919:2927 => 2.26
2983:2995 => 2.22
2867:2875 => 2.2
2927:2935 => 2.18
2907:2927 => 2.42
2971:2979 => 2.08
